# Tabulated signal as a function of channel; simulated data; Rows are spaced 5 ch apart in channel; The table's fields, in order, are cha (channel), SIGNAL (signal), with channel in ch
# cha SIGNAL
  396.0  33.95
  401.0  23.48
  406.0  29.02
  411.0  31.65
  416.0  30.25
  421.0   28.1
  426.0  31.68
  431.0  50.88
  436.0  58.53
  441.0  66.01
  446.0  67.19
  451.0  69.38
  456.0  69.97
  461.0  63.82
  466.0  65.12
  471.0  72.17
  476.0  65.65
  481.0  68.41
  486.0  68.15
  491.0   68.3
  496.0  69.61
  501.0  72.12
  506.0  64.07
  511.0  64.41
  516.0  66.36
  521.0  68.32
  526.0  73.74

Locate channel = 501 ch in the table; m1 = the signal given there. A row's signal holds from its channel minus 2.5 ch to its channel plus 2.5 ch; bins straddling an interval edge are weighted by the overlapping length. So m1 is 72.12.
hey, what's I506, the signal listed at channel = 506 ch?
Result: 64.07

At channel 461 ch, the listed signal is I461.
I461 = 63.82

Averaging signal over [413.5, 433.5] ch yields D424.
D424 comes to 35.2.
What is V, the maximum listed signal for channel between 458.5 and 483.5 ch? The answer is 72.17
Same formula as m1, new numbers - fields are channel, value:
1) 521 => 68.32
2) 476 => 65.65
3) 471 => 72.17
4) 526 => 73.74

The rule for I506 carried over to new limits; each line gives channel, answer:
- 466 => 65.12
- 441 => 66.01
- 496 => 69.61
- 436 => 58.53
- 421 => 28.1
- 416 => 30.25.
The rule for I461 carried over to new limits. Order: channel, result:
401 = 23.48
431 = 50.88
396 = 33.95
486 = 68.15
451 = 69.38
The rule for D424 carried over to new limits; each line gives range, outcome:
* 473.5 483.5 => 67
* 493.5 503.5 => 70.9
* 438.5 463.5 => 67.3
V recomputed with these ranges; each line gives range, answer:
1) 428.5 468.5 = 69.97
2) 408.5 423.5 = 31.65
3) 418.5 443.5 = 66.01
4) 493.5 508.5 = 72.12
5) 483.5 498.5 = 69.61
